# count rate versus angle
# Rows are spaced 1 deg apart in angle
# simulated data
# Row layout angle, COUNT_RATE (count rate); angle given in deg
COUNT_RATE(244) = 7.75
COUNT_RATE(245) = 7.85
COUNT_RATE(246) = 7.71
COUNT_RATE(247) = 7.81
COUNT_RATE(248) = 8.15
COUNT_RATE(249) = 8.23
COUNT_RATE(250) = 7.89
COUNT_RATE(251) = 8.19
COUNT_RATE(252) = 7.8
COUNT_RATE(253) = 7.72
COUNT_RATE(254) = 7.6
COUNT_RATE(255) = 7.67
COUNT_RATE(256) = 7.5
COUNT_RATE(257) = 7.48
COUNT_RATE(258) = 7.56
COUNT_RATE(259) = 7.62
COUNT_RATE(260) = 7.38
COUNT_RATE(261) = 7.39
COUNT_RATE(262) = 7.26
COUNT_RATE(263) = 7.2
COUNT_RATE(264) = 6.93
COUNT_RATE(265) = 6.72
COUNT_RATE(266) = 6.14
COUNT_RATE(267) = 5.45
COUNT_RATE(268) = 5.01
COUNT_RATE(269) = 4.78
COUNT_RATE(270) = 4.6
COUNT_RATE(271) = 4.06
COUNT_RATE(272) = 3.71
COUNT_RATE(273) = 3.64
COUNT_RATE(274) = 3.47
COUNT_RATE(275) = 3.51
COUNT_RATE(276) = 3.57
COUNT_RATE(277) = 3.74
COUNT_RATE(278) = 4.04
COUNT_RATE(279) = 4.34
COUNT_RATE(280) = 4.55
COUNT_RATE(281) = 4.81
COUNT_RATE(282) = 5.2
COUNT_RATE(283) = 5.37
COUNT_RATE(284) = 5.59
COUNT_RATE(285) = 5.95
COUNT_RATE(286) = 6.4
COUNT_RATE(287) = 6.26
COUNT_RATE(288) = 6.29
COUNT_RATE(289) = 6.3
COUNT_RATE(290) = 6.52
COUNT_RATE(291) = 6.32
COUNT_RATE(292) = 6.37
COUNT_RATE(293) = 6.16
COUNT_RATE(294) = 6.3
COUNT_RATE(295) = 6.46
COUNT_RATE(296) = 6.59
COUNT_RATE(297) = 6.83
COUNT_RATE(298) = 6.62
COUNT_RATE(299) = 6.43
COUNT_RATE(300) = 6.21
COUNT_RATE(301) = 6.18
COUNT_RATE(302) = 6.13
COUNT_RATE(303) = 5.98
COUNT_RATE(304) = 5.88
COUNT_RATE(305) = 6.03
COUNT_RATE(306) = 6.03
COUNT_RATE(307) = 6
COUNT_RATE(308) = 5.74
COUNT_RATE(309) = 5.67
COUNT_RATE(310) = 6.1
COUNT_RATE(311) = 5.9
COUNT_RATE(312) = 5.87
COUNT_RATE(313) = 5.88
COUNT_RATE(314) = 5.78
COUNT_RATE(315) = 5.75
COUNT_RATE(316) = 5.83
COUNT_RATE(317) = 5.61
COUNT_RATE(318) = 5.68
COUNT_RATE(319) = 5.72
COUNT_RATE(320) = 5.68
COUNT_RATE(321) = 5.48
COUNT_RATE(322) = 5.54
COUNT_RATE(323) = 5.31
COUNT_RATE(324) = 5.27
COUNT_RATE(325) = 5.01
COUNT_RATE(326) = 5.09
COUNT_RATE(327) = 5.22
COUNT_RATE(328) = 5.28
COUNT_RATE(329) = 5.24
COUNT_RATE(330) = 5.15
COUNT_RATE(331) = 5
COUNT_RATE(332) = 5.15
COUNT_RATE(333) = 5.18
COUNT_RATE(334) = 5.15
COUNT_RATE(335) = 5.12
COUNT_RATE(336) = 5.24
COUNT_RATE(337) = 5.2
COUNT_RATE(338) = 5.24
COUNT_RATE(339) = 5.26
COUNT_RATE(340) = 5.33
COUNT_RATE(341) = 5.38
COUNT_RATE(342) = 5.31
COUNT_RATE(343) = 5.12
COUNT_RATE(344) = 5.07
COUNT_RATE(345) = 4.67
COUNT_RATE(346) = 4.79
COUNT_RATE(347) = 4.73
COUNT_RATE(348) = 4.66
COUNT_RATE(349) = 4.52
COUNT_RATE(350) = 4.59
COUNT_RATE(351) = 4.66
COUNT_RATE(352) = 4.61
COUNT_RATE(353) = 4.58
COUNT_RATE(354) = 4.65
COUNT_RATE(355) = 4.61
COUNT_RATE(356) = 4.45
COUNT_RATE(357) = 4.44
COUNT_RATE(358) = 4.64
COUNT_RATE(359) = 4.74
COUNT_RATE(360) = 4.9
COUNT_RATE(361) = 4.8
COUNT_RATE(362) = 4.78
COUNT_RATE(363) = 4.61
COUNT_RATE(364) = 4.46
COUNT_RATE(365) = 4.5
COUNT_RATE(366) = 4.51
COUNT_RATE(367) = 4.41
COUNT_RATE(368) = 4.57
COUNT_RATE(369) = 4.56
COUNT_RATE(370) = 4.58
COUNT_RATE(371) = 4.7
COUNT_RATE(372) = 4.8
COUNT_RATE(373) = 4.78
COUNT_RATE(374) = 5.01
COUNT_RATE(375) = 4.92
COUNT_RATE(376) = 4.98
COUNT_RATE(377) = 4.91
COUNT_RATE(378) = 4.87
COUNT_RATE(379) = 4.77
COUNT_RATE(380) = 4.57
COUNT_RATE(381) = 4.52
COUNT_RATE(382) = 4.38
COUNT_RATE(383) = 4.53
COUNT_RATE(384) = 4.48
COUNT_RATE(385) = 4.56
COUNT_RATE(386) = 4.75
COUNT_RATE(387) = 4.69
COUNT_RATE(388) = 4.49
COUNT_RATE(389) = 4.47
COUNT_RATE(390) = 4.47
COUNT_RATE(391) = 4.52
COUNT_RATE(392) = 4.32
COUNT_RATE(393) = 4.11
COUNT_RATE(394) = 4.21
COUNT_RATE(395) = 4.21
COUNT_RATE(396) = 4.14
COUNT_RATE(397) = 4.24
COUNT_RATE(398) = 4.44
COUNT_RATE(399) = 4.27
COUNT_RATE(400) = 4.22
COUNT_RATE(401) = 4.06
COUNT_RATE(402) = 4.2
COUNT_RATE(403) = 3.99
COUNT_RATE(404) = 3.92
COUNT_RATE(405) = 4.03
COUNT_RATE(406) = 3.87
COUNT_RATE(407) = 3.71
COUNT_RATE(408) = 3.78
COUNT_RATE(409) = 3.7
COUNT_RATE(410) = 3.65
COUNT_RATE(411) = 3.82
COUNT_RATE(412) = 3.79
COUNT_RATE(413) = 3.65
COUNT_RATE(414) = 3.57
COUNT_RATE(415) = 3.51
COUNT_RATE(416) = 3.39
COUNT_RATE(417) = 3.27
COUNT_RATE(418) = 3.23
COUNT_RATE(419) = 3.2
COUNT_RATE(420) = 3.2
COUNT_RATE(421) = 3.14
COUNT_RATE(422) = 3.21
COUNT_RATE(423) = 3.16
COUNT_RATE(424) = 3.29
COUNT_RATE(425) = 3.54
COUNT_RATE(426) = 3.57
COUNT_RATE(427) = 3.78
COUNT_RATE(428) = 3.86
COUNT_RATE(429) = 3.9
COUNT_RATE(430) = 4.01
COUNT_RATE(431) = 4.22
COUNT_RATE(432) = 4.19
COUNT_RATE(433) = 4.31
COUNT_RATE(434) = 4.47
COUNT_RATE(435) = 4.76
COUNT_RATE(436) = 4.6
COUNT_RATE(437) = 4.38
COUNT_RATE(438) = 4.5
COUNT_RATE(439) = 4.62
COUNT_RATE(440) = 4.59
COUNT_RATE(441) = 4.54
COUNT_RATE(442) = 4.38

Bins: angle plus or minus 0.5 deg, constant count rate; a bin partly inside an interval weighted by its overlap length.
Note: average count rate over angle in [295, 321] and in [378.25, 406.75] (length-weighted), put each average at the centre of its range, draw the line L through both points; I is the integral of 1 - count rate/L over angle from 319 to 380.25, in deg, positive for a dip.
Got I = 3.1 deg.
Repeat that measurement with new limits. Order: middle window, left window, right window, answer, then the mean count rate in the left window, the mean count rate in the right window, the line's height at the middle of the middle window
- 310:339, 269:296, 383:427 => -4.2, 5.16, 3.91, 4.73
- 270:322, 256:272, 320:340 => 1.7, 6.32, 5.23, 5.79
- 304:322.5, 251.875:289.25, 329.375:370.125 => -1.8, 5.78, 4.83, 5.27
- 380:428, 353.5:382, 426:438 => 5.1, 4.67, 4.21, 4.41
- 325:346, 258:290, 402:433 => -2.1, 5.45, 3.66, 4.68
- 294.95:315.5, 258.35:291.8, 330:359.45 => -3.4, 5.48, 4.9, 5.23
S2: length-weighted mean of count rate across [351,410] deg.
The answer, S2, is 4.46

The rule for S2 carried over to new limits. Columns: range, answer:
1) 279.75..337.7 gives 5.76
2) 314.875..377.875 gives 4.97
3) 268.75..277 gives 3.88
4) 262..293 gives 5.28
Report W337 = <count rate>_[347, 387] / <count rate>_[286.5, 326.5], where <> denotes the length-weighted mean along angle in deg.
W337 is 0.8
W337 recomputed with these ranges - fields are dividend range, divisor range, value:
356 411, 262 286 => 0.89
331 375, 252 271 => 0.72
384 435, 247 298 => 0.64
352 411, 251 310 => 0.74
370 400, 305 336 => 0.82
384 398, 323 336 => 0.85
